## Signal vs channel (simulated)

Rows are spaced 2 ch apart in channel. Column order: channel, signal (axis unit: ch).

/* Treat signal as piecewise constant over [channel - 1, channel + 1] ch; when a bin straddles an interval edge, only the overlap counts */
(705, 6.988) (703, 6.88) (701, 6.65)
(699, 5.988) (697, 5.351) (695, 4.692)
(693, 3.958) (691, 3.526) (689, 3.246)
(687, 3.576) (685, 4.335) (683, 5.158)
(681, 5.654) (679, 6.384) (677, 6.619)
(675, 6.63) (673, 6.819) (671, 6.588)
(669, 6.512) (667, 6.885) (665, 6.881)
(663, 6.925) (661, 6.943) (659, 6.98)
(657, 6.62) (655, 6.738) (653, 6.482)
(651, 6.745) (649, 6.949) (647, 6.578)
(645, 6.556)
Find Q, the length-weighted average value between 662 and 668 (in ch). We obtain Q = 6.9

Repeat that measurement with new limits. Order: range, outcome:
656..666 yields 6.87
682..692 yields 3.97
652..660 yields 6.71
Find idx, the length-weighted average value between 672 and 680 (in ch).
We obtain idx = 6.61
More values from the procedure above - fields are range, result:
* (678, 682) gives 6.02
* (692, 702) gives 5.33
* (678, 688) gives 5.02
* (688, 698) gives 4.15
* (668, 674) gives 6.64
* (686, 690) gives 3.41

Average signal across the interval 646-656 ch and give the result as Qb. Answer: 6.7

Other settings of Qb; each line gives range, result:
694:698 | 5.02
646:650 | 6.76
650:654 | 6.61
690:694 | 3.74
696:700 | 5.67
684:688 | 3.96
